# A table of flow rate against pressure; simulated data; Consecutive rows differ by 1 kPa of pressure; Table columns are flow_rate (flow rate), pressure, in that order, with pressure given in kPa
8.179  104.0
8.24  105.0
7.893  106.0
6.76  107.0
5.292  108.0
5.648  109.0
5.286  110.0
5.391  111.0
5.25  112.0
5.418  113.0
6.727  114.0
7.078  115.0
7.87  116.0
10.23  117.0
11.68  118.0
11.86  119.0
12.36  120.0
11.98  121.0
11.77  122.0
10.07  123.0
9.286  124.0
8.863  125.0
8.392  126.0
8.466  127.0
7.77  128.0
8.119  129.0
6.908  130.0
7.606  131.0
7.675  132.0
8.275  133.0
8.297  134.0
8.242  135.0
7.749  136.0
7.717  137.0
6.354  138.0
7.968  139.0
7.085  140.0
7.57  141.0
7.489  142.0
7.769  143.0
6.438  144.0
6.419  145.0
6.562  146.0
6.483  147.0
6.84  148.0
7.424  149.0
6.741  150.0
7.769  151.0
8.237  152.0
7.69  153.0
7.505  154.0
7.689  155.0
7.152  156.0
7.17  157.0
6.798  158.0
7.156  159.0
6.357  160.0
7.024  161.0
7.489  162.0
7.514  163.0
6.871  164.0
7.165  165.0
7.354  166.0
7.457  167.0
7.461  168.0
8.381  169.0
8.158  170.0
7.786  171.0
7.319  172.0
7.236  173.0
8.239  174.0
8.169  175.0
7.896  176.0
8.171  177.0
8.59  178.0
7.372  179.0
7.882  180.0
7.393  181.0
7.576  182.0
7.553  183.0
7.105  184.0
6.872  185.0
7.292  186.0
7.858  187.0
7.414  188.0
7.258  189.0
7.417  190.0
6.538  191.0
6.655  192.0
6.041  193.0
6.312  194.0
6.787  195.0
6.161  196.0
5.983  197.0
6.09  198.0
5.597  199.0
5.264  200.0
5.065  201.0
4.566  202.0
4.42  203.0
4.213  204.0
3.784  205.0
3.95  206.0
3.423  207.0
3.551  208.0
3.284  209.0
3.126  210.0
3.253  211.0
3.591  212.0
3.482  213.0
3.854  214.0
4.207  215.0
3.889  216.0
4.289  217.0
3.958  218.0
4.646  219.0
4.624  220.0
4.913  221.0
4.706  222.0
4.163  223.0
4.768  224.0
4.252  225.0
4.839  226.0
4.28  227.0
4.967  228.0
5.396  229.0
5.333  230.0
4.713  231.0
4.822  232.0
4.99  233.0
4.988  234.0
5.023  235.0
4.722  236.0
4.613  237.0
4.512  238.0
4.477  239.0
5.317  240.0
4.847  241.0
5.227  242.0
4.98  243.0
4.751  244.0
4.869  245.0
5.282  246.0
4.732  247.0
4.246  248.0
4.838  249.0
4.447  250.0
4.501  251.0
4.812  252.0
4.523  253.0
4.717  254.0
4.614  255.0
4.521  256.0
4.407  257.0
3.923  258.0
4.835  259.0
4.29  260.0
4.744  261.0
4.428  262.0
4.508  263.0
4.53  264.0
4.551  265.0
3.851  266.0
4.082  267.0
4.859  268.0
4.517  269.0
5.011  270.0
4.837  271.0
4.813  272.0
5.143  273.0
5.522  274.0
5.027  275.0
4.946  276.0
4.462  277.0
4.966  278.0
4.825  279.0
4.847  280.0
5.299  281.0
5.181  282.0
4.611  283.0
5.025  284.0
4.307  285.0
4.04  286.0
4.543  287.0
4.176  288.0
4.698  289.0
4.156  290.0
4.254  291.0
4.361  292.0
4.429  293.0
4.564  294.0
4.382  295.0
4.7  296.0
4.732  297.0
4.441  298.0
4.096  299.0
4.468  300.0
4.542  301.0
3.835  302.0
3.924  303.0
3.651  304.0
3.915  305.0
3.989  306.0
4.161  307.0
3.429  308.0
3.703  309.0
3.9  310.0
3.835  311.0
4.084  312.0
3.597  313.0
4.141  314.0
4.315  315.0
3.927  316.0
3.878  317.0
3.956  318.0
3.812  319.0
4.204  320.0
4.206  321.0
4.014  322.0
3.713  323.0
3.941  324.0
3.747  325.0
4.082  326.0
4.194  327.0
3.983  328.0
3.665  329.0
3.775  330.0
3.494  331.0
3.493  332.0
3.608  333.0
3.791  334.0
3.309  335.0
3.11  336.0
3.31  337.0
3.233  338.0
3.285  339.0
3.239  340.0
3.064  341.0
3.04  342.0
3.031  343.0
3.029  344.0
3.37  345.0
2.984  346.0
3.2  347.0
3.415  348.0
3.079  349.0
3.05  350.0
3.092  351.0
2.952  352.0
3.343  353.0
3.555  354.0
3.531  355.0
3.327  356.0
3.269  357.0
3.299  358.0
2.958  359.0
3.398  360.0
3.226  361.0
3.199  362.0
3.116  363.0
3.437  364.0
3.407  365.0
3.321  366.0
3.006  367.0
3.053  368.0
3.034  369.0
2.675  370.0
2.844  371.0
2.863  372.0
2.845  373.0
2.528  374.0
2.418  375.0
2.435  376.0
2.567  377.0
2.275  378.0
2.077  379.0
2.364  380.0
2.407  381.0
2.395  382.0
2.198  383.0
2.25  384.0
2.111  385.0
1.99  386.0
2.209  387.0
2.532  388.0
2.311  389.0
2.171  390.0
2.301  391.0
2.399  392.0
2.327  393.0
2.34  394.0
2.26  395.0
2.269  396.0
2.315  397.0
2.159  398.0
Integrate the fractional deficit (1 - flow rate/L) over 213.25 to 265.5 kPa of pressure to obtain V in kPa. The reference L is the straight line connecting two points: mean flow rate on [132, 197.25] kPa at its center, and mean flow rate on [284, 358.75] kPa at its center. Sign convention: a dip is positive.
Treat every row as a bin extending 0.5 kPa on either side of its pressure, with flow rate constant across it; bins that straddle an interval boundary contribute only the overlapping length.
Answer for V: 9.2 kPa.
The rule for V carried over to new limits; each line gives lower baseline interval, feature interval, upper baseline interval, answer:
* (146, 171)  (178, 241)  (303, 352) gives 9.84 kPa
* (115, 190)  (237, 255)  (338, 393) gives 2.94 kPa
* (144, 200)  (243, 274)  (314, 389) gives 3.73 kPa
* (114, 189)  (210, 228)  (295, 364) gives 5.92 kPa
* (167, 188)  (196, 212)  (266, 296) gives 5.87 kPa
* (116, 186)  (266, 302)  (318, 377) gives 1.33 kPa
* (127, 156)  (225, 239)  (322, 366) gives 2.01 kPa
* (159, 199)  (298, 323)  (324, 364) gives 0.99 kPa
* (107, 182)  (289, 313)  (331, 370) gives 0.93 kPa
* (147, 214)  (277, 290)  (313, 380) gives -0.38 kPa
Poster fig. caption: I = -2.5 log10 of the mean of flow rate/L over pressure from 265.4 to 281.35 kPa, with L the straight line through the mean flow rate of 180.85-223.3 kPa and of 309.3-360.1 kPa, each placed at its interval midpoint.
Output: -0.108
